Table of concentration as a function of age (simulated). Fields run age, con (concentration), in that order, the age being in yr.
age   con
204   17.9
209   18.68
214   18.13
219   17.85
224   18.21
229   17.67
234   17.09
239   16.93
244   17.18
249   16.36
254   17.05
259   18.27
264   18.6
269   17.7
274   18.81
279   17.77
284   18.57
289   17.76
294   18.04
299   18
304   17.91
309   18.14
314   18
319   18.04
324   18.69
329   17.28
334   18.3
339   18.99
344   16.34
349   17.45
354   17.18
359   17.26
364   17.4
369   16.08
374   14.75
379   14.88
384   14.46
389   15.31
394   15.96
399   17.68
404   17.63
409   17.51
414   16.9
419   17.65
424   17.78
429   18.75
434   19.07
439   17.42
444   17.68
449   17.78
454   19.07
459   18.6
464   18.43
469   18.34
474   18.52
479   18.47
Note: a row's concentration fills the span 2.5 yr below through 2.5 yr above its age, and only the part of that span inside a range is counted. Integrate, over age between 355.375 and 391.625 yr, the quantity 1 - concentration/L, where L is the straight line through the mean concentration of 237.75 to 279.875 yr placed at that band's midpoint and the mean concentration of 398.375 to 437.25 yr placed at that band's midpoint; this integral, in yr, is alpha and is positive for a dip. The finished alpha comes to 4.1 yr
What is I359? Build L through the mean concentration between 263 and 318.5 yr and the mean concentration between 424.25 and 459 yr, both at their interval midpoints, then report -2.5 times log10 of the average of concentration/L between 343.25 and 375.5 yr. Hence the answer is 0.092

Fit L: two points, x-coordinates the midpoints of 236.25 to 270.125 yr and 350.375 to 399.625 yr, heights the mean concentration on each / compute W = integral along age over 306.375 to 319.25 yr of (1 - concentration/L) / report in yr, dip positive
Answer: -1.0 yr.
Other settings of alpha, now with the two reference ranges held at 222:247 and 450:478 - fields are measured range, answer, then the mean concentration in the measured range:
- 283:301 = -0.4 yr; 18.1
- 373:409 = 4.4 yr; 16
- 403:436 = 0.8 yr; 17.9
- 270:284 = -0.5 yr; 18.3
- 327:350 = 0.3 yr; 17.7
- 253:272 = -0.5 yr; 18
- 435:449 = 0.5 yr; 17.8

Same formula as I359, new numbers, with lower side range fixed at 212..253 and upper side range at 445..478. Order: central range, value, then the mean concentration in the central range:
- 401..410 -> 0.036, 17.6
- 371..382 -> 0.211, 14.9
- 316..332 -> -0.012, 18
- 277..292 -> -0.025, 18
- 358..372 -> 0.075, 16.8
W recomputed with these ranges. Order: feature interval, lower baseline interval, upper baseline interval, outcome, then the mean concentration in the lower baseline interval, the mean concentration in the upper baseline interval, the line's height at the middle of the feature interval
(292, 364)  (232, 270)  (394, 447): -1.1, 17.4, 17.7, 17.5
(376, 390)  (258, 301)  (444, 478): 2.7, 18.2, 18.4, 18.3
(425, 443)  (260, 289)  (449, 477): 0.2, 18.2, 18.5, 18.5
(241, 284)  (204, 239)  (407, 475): 0.4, 17.9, 18.1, 17.9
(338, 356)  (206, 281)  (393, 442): 0.3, 17.8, 17.7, 17.7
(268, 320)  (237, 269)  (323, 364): -1.7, 17.4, 17.6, 17.5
